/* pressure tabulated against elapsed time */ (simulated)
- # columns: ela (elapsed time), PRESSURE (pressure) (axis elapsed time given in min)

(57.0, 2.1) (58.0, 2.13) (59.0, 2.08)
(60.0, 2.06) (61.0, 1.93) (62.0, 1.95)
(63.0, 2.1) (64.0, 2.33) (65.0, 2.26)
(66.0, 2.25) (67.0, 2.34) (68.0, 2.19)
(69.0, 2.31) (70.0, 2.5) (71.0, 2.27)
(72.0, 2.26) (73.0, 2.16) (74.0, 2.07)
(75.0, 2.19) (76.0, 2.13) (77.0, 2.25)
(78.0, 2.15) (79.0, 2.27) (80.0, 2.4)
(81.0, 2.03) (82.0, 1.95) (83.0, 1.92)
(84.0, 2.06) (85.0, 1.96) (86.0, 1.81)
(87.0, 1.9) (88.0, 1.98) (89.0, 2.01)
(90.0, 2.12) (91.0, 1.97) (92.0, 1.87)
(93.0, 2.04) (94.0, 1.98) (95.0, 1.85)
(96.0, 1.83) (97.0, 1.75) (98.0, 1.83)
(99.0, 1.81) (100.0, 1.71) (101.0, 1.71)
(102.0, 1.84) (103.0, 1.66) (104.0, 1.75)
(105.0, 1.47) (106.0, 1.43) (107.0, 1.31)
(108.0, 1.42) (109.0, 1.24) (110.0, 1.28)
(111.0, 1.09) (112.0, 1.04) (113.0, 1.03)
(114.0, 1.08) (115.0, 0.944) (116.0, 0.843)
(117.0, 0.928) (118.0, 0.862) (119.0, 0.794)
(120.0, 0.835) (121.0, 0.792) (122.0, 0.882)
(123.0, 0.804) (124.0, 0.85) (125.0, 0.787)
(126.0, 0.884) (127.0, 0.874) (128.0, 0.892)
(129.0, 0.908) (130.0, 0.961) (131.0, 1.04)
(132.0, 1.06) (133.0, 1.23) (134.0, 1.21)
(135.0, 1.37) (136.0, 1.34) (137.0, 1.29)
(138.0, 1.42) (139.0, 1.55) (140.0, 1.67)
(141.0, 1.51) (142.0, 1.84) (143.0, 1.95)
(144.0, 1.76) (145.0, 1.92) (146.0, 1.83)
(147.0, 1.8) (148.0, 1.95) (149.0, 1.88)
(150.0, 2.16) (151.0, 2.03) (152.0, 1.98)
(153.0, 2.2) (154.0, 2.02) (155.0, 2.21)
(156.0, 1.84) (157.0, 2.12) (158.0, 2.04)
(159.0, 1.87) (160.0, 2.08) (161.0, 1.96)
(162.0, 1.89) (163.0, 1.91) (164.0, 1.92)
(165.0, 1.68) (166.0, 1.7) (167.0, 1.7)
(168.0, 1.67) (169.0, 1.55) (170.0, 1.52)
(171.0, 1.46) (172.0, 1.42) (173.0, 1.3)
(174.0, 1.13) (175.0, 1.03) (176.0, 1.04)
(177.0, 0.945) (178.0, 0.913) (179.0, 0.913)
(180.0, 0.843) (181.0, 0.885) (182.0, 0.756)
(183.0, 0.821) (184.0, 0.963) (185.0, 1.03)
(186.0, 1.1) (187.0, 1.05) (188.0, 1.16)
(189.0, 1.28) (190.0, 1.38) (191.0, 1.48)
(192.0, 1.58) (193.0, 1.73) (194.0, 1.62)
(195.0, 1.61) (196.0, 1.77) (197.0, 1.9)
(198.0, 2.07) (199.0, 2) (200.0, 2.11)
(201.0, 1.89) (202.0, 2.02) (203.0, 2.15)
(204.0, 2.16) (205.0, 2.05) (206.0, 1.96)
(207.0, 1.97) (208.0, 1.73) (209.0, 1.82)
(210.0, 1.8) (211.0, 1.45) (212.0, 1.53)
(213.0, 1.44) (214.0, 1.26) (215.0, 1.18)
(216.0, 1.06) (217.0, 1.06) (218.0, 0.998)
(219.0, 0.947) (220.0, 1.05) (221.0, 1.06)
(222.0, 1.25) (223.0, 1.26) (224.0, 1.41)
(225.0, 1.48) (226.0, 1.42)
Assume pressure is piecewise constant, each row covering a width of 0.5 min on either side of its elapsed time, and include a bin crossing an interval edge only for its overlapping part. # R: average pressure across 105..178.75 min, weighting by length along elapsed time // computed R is 1.42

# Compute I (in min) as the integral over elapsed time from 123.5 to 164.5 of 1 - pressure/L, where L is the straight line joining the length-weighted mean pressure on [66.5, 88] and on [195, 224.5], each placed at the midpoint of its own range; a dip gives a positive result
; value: 5.4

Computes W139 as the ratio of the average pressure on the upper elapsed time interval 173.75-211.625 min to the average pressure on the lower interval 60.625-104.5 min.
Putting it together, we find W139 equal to 0.7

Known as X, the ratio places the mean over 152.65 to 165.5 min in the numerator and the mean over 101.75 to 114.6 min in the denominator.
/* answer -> 1.5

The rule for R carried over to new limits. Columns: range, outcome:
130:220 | 1.56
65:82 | 2.23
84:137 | 1.37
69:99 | 2.05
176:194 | 1.12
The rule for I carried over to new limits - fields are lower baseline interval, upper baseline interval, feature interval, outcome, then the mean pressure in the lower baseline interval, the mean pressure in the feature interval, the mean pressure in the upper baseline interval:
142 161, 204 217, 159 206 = 6.9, 1.98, 1.51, 1.6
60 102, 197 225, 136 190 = 6.6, 2.06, 1.55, 1.58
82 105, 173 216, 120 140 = 7.5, 1.87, 1.07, 1.46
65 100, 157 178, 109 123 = 6.9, 2.07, 0.959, 1.59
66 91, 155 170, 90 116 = 6.4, 2.13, 1.55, 1.85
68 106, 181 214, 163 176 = 1.4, 1.99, 1.5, 1.59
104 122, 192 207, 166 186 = 6.2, 1.09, 1.16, 1.92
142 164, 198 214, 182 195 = 4.3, 1.97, 1.26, 1.86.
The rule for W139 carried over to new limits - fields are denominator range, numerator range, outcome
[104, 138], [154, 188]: 1.34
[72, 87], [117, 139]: 0.48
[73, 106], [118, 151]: 0.68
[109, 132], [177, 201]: 1.44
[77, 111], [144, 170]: 1.05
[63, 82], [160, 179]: 0.67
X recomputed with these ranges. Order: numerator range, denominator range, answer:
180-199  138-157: 0.71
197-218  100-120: 1.38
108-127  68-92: 0.45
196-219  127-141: 1.38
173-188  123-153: 0.67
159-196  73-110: 0.73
